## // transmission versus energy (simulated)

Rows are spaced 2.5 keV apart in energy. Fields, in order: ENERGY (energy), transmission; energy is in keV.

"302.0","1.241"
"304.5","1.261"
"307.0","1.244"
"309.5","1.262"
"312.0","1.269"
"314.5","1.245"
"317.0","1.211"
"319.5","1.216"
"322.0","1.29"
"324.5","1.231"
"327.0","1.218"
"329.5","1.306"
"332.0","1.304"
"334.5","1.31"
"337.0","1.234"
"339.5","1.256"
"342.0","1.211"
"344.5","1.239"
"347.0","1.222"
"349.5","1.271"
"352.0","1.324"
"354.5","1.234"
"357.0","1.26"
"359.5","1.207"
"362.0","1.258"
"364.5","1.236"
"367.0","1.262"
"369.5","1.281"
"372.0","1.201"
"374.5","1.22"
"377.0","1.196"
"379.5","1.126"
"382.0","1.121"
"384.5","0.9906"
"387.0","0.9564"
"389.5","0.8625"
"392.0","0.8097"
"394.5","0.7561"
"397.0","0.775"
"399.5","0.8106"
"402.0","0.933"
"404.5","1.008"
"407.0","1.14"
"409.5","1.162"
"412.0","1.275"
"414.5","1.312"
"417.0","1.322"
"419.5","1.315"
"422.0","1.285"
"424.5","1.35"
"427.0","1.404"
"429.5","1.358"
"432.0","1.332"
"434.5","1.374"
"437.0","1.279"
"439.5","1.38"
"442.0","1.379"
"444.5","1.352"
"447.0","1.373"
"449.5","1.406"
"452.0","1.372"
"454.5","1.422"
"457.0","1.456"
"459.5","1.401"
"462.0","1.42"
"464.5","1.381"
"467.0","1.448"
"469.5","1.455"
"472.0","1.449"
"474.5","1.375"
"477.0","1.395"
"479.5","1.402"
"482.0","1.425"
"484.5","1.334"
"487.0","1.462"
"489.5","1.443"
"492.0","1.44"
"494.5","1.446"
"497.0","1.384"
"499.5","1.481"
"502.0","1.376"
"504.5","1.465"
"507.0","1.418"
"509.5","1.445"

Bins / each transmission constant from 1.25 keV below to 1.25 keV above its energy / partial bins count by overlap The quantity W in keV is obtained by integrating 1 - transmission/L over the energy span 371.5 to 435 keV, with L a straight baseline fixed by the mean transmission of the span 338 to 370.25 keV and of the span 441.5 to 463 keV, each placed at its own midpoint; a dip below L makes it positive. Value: 9.6 keV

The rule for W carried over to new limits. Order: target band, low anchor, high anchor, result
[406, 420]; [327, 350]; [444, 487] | 0.96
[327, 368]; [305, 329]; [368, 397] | -3.91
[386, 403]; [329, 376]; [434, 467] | 6.10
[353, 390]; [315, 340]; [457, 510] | 3.83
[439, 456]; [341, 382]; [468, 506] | -0.28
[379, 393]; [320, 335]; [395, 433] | 2.72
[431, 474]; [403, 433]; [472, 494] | -1.52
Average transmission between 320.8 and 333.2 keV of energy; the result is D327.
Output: 1.27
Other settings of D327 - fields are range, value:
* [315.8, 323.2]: 1.24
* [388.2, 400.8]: 0.804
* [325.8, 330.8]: 1.26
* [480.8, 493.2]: 1.42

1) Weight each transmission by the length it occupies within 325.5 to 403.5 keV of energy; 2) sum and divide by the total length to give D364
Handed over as 1.14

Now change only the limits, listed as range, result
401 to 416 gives 1.14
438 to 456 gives 1.38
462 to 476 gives 1.42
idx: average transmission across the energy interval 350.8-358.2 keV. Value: 1.27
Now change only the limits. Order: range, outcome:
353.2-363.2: 1.24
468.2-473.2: 1.45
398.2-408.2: 0.971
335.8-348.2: 1.23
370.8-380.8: 1.19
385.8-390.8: 0.908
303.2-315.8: 1.26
